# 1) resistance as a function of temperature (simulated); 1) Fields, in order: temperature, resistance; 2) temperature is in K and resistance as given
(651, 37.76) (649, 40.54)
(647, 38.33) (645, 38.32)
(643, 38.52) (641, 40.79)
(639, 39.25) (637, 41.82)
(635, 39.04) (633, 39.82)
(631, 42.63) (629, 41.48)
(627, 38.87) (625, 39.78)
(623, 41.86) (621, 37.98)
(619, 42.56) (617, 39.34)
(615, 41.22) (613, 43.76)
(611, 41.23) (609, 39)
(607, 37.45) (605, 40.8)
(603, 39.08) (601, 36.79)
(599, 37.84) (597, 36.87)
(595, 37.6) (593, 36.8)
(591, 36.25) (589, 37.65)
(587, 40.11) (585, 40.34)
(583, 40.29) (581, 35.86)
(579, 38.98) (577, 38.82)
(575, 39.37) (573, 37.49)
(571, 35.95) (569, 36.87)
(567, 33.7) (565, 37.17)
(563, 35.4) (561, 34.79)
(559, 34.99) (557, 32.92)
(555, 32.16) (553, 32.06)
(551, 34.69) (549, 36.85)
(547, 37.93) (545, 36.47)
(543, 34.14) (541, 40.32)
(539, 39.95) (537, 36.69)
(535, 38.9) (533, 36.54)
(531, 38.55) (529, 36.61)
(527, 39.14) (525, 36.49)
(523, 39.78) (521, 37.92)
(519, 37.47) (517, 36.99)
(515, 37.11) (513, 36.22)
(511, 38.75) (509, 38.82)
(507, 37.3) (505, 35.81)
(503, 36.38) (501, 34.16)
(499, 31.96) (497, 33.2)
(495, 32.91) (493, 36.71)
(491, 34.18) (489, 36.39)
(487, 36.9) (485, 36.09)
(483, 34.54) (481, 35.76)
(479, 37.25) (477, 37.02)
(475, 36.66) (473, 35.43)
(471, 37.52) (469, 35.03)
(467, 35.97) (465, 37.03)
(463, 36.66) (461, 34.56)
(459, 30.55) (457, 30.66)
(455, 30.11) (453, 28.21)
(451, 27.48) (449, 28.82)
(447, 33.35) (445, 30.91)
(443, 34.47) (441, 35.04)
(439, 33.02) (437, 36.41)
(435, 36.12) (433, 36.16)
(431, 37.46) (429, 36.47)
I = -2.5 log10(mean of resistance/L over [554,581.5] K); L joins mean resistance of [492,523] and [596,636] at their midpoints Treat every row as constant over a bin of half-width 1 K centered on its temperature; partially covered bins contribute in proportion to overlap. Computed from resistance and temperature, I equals 0.07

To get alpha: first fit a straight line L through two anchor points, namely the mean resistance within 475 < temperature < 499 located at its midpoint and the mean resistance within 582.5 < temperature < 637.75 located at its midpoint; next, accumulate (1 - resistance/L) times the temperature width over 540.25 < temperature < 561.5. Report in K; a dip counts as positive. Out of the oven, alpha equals 1.4 K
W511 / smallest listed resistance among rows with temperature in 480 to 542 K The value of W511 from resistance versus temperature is 31.96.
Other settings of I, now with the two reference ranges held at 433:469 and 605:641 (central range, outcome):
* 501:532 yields -0.05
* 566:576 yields 0.04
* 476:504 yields -0.02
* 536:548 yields -0.02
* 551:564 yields 0.12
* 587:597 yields 0.05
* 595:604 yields 0.05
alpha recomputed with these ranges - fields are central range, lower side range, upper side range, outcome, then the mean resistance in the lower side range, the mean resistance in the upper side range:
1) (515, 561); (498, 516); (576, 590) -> 0.8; 36.3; 38.9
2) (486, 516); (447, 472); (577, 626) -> -1.0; 32.7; 39.1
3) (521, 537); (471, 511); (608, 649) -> -0.4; 35.8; 40.3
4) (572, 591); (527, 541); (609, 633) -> 0.5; 38.1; 40.8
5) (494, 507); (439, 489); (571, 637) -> 0.4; 34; 39.3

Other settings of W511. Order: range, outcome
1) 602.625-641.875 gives 37.45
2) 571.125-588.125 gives 35.86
